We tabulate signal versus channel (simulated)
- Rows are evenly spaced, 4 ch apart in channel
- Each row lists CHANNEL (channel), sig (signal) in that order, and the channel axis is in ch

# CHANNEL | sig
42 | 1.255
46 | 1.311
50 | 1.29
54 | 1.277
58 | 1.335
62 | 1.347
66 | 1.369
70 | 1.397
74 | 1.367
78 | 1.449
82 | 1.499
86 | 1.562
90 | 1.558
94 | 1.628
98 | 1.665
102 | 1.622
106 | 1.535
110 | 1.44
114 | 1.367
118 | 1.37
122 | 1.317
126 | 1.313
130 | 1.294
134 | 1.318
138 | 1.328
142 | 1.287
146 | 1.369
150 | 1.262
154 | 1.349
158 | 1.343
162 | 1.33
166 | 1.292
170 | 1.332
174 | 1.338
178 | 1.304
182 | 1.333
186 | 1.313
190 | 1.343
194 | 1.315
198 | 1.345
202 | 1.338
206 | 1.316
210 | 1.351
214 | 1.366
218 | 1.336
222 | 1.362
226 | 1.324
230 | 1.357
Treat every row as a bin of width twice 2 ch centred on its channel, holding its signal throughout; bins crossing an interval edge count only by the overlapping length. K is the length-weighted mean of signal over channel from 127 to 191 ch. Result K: 1.32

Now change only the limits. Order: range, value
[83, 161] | 1.42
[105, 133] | 1.37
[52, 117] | 1.46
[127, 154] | 1.31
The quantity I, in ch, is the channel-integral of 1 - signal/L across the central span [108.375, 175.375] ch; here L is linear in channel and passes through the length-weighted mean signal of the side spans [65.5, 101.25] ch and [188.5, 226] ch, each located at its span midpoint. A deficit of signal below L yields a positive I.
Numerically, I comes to 4.6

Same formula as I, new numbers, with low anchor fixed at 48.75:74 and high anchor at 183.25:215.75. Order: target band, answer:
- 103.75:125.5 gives -1.0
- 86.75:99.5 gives -2.6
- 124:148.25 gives 0.4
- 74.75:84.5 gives -0.9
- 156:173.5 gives 0.1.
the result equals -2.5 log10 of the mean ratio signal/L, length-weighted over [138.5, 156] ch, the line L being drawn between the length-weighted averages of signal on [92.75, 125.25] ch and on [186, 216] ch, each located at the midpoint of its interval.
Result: 0.08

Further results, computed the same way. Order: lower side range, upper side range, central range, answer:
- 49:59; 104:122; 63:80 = -0.047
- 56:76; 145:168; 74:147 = -0.075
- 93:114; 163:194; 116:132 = 0.130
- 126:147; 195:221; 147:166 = 0.002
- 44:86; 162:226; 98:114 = -0.126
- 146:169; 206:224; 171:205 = 0.006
